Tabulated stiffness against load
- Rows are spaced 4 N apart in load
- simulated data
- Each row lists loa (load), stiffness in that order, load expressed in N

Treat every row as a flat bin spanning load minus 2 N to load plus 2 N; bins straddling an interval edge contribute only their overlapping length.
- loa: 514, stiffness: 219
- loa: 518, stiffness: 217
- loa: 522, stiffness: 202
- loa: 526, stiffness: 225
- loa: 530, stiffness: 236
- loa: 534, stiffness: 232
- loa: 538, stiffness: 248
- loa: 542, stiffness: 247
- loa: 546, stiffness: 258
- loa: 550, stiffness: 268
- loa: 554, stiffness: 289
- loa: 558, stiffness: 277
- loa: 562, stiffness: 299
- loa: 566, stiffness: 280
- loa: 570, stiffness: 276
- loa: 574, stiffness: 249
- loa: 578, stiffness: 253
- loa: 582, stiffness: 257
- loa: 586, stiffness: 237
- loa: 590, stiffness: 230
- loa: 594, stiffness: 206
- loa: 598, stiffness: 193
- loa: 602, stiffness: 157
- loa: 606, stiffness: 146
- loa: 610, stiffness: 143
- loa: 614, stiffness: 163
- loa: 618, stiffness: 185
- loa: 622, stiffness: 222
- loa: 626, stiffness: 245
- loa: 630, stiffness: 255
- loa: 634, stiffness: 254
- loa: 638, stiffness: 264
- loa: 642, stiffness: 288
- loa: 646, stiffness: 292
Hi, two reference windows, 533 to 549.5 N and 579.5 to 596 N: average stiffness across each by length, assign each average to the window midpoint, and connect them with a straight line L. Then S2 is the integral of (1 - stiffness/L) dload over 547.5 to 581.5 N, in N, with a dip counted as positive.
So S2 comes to -4.5 N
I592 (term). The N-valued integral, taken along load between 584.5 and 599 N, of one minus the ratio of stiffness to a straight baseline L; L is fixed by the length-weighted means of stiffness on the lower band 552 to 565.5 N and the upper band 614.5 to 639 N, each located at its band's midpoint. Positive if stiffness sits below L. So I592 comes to 2.4 N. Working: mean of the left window 287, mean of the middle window 217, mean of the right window 232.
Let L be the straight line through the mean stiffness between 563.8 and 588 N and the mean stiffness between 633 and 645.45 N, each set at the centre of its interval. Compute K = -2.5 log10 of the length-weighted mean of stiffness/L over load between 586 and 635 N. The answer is 0.31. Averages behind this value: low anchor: 259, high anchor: 273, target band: 200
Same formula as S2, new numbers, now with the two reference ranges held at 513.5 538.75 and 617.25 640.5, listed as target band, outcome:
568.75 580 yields -1.24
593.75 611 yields 5.11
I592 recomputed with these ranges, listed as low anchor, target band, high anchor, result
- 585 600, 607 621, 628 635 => 4.2 N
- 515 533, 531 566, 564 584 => -3.3 N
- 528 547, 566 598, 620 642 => 0.5 N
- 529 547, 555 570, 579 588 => -2.3 N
